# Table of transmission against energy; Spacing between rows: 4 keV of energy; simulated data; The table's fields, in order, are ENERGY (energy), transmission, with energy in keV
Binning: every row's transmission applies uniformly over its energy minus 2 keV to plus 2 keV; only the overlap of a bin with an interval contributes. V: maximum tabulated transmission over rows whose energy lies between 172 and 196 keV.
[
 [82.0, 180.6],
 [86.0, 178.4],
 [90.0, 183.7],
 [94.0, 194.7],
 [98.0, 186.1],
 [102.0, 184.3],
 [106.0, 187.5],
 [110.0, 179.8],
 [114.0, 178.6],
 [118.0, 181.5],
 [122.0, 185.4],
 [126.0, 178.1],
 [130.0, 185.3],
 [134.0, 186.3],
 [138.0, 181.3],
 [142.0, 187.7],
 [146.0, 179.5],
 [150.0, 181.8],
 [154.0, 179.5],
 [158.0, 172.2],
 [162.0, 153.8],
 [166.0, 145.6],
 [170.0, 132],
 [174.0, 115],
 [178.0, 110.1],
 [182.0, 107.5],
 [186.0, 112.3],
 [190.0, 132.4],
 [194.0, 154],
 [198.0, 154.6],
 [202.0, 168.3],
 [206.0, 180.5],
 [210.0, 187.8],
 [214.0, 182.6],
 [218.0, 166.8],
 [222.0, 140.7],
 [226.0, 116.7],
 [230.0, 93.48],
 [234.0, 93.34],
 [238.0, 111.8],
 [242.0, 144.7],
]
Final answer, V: 154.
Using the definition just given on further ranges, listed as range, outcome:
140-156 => 187.7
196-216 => 187.8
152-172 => 179.5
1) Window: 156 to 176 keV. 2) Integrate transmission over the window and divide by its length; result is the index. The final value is 144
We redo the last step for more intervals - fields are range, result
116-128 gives 182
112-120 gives 180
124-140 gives 183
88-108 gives 187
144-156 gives 180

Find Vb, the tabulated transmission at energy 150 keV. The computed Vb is 181.8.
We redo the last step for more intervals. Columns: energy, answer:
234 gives 93.34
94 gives 194.7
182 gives 107.5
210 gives 187.8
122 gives 185.4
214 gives 182.6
